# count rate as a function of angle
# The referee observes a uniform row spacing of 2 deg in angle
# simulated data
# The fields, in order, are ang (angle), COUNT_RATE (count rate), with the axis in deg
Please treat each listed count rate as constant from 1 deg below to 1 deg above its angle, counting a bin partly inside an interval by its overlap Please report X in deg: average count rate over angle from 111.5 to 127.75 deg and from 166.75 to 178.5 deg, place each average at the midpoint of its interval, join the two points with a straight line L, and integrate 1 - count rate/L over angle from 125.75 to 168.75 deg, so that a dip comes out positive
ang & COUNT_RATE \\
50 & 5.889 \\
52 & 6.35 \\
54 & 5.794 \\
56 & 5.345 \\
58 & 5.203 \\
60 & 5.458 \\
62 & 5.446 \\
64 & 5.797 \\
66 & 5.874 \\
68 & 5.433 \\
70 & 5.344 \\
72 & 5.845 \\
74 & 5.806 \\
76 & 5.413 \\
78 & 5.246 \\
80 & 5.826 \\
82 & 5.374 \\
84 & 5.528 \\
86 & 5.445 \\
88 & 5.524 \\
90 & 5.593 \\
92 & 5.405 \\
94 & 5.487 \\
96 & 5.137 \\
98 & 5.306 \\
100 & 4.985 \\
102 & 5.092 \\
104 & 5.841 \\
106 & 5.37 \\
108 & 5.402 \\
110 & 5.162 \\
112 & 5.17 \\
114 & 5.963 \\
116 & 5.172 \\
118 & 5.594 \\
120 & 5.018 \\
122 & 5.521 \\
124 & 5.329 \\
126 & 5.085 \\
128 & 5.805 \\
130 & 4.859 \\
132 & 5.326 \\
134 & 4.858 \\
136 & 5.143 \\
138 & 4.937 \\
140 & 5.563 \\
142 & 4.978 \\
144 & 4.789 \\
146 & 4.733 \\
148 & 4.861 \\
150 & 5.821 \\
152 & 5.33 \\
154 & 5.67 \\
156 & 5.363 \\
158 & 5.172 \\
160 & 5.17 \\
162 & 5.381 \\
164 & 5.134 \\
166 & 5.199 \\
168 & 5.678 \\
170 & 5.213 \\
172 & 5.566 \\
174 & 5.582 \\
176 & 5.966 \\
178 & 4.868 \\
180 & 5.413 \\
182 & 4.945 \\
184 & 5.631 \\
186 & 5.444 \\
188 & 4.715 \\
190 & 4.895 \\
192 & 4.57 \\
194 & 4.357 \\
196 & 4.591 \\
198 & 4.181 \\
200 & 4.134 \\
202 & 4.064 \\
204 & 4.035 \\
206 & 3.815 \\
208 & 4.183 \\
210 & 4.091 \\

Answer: 1.8 deg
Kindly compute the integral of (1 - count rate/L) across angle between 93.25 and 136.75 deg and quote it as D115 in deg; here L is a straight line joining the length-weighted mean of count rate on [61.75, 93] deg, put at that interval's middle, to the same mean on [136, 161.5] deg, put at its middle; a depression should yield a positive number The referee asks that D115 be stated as 0.56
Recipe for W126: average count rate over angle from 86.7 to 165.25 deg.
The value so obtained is 5.28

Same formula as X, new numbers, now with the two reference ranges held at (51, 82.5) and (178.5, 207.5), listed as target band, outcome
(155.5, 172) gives -1.5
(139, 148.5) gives 0.0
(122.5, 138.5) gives -0.2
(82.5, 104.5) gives 0.0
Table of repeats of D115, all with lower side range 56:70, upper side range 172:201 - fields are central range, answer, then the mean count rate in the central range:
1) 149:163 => -0.9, 5.42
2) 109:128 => -0.3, 5.36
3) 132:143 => 0.1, 5.12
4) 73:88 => -0.2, 5.52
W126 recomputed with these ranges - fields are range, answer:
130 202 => 5.1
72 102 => 5.44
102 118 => 5.43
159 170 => 5.3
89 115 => 5.38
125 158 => 5.19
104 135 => 5.33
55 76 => 5.55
